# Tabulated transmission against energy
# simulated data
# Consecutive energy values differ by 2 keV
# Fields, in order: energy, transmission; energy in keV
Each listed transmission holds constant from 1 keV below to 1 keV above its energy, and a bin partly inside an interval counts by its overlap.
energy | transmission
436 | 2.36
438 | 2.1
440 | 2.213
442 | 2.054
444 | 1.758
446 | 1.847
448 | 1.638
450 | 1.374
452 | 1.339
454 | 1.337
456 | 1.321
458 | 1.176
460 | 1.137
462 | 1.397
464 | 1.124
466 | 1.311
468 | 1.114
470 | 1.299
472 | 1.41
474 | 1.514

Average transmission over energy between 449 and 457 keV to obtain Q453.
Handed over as 1.34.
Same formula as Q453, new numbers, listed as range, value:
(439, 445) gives 2.01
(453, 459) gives 1.28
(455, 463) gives 1.26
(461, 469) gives 1.24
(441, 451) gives 1.73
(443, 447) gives 1.8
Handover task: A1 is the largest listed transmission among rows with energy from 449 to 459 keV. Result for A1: 1.374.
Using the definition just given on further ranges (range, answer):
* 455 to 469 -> 1.397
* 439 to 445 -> 2.213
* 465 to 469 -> 1.311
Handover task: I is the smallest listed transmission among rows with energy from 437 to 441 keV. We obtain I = 2.1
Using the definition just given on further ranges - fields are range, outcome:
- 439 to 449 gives 1.638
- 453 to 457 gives 1.321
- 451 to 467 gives 1.124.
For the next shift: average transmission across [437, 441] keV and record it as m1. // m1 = 2.16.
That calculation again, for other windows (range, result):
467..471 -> 1.21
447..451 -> 1.51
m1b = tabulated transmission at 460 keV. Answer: 1.137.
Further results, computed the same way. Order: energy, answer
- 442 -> 2.054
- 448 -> 1.638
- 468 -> 1.114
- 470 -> 1.299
